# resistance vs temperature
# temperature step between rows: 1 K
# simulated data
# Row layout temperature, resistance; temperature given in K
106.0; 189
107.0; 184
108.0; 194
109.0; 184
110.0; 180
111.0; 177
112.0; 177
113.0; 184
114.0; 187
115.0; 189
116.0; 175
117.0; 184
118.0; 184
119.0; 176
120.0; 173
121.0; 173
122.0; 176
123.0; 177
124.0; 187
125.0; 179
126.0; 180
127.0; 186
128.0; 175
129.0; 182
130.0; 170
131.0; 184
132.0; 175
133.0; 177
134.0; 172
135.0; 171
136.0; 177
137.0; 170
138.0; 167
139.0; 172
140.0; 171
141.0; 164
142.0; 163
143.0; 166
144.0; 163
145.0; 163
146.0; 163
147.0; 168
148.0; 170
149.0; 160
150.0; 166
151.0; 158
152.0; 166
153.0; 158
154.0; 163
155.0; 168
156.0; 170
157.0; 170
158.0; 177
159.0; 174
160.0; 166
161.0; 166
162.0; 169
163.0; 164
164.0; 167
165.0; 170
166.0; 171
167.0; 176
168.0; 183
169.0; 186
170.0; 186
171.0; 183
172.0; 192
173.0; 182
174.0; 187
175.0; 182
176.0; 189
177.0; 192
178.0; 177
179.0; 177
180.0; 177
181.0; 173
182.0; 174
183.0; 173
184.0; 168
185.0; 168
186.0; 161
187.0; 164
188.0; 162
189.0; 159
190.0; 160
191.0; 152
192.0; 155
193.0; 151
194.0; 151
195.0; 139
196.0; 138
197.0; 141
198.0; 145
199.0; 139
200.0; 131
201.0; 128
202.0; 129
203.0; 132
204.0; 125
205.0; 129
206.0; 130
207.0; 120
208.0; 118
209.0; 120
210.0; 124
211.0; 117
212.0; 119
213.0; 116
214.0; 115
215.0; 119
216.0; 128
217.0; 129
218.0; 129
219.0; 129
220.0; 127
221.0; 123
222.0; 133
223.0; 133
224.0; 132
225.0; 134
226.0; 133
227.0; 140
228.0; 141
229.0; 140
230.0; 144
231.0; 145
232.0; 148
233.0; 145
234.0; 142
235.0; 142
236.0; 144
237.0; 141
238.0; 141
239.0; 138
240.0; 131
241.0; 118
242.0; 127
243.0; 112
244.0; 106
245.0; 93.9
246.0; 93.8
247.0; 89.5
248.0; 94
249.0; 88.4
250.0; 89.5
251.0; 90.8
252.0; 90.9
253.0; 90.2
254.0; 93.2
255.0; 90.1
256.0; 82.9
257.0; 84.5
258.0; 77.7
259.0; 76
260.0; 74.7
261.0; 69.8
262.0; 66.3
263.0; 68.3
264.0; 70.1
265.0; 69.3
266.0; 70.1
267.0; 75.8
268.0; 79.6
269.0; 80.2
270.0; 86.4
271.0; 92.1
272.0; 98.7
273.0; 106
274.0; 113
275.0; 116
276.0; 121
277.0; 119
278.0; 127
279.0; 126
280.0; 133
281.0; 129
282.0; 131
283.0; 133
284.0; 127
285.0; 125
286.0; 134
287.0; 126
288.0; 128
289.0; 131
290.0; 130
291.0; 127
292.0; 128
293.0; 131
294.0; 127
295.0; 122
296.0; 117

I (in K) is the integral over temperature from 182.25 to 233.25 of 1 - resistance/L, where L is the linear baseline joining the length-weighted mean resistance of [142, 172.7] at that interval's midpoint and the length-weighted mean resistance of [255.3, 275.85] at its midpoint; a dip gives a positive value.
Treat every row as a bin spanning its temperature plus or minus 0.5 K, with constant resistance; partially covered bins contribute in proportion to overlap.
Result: -3.4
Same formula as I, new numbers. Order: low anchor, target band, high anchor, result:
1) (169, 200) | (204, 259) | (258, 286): 4.9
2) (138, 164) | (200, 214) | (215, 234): 1.9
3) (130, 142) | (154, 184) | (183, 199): -2.8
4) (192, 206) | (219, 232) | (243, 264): -2.8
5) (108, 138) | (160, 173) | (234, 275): -2.1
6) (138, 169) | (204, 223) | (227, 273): 0.5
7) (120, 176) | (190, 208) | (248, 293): 0.8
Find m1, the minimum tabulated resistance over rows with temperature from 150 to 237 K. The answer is 115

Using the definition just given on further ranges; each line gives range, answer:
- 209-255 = 88.4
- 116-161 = 158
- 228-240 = 131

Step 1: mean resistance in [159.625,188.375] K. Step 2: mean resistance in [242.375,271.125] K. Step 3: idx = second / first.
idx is 0.48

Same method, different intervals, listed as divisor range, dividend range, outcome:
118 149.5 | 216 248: 0.75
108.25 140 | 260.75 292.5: 0.60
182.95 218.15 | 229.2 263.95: 0.77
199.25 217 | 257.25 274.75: 0.66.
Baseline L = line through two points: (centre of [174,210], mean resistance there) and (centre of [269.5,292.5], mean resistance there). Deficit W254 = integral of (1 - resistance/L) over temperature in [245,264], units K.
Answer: 6.8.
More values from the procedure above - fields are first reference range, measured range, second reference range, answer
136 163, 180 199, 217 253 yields -1.4 K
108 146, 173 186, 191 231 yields -2.5 K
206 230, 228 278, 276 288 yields 9.3 K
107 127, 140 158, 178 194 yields 0.9 K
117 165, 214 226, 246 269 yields -2.0 K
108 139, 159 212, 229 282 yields -4.8 K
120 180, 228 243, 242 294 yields -2.0 K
